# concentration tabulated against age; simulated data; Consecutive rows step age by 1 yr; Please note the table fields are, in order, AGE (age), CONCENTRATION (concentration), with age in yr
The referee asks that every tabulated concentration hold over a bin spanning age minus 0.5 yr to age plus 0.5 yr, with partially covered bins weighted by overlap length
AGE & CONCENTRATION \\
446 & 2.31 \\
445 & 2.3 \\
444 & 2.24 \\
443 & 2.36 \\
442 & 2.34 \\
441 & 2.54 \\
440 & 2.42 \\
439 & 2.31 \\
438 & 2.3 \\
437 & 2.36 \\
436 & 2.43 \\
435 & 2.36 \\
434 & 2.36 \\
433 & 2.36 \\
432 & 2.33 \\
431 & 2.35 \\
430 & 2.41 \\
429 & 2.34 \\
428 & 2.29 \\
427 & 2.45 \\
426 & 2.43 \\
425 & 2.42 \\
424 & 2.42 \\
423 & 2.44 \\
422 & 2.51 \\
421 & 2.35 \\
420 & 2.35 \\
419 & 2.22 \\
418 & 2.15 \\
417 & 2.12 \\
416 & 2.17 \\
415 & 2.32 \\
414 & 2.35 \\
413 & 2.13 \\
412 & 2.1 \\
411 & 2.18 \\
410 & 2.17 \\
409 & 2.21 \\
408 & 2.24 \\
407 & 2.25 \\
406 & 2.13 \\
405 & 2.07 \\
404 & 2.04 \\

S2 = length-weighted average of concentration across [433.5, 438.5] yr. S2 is 2.36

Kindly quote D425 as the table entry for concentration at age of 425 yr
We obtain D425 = 2.42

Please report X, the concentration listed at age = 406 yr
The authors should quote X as 2.13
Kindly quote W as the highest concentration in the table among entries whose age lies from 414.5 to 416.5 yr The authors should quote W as 2.32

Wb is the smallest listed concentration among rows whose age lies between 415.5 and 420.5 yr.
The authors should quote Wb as 2.12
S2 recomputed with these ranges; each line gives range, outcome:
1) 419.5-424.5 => 2.41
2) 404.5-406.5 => 2.1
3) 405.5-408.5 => 2.21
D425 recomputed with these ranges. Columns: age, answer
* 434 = 2.36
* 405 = 2.07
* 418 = 2.15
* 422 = 2.51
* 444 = 2.24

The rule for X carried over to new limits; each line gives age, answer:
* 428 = 2.29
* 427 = 2.45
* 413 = 2.13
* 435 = 2.36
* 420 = 2.35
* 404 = 2.04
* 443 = 2.36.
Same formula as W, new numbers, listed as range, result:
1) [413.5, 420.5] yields 2.35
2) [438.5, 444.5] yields 2.54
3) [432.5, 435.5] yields 2.36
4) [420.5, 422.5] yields 2.51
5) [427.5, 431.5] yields 2.41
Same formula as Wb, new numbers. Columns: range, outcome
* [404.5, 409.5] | 2.07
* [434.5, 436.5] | 2.36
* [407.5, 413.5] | 2.1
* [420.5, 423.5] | 2.35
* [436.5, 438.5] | 2.3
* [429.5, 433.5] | 2.33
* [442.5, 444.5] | 2.24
